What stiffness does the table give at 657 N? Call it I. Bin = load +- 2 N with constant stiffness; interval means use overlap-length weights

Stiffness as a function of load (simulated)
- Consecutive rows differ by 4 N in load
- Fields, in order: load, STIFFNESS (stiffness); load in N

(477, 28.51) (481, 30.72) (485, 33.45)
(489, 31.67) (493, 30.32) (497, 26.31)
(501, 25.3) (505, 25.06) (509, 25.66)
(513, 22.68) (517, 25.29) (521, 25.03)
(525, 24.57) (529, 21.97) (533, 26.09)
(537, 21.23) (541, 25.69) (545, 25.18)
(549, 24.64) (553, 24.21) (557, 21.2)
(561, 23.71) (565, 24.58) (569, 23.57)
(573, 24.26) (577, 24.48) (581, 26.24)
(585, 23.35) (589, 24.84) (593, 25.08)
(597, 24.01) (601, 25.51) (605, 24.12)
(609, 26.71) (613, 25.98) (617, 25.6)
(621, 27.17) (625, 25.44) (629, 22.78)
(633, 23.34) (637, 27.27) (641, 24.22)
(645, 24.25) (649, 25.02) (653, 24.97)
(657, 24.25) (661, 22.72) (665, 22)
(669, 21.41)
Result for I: 24.25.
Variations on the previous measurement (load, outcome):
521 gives 25.03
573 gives 24.26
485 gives 33.45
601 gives 25.51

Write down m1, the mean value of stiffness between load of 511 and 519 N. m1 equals 24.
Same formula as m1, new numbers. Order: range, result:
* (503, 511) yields 25.4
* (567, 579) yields 24.1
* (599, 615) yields 25.6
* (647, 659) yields 24.7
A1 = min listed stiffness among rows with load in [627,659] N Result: 22.78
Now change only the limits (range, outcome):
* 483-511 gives 25.06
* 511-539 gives 21.23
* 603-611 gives 24.12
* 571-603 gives 23.35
